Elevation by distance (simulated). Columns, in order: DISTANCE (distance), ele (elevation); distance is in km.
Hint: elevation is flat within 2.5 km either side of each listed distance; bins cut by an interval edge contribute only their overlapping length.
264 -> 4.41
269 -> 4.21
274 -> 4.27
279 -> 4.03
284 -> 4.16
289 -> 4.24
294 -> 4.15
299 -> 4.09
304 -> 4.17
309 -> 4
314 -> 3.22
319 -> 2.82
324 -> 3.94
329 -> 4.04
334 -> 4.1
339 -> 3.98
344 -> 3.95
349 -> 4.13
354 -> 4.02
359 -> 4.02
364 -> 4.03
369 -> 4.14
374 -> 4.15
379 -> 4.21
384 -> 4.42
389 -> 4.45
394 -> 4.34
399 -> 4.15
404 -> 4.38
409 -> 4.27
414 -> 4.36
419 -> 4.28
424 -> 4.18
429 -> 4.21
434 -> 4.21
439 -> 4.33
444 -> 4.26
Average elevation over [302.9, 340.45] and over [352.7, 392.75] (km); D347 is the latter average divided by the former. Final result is 1.11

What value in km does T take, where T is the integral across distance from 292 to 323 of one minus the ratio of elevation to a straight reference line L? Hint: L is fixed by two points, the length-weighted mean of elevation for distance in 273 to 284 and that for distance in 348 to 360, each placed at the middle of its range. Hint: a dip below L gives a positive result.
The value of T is 2.7 km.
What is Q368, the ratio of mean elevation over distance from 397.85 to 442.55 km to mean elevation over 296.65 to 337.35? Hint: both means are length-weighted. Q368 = 1.12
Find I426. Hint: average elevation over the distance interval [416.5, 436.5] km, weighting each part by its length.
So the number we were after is 4.22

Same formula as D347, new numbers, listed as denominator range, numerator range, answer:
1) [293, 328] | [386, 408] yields 1.15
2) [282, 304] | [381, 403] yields 1.04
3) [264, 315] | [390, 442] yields 1.04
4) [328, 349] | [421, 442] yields 1.05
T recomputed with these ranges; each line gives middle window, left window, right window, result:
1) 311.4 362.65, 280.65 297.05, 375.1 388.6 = 5.1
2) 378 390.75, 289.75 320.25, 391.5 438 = -0.7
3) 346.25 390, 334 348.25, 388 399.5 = 0.1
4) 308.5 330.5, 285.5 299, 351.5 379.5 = 3.1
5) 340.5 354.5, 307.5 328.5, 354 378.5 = -0.6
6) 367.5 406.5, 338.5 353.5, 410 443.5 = -1.3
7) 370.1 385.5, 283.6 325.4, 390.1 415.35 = -0.2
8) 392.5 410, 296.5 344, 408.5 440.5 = -0.5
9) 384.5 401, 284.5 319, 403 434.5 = -0.6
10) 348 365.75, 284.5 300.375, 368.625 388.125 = 0.8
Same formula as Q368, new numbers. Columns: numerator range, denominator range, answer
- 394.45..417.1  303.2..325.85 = 1.20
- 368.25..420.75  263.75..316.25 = 1.05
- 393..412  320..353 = 1.08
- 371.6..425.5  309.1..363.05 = 1.12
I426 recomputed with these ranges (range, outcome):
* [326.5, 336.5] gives 4.07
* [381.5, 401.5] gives 4.34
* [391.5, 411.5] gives 4.29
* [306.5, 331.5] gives 3.6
